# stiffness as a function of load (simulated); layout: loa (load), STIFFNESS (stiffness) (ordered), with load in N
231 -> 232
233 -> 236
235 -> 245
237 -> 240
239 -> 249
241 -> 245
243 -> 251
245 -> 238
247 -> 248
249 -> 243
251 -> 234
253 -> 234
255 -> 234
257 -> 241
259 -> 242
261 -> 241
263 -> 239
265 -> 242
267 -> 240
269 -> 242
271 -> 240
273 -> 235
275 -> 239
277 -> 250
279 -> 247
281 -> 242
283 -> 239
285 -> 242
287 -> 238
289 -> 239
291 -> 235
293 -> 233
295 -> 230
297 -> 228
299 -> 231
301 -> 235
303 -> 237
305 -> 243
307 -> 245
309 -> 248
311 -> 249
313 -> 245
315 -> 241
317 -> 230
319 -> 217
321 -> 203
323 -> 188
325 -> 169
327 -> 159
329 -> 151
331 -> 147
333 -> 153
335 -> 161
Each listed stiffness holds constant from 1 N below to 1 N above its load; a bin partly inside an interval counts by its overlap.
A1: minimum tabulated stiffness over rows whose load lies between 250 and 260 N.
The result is 234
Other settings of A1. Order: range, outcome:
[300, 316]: 235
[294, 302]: 228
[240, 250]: 238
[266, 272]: 240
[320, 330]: 151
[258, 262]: 241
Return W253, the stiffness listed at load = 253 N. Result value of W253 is 234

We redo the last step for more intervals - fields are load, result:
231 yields 232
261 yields 241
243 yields 251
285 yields 242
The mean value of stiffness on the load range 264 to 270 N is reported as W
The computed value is 241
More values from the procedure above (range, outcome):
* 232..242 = 243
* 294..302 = 231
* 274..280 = 245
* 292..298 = 230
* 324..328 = 164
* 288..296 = 234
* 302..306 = 240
